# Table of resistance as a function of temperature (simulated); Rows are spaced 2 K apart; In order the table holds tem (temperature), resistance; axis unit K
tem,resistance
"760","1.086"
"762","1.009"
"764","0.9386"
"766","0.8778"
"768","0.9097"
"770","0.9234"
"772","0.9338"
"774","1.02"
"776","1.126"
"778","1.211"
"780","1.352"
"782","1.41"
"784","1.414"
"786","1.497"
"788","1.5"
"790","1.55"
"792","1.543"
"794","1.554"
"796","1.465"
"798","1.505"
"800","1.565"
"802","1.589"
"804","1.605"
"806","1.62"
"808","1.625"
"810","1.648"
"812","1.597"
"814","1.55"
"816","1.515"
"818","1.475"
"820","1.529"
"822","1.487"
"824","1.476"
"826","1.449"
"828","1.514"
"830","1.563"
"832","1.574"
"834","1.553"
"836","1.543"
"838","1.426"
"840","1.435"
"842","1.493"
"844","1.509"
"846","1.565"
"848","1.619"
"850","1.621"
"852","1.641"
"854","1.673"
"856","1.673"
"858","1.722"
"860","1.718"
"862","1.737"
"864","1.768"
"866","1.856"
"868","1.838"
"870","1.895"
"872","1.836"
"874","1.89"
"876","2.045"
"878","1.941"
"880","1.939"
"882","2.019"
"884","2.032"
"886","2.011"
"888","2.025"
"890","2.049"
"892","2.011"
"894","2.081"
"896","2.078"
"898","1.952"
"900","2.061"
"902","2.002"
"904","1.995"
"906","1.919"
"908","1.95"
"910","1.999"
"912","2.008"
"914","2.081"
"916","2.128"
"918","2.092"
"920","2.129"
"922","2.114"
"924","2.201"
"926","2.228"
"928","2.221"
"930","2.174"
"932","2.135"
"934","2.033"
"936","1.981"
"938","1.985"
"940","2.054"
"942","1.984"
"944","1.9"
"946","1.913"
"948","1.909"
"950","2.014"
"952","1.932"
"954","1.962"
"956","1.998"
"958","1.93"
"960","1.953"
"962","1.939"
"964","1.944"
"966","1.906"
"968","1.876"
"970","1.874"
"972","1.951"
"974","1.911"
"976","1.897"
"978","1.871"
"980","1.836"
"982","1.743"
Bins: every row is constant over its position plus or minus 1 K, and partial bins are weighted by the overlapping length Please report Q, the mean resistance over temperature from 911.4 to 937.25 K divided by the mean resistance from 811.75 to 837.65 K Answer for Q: 1.39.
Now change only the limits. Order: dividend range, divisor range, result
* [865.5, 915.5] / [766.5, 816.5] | 1.41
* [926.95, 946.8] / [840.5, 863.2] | 1.25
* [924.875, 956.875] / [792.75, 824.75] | 1.31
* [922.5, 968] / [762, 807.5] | 1.52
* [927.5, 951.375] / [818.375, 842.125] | 1.34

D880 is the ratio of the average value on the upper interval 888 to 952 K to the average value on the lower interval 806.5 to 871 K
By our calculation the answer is 1.27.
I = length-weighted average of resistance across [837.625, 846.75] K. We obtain 1.49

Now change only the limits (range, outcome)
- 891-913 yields 2.01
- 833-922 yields 1.86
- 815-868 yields 1.59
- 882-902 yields 2.03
